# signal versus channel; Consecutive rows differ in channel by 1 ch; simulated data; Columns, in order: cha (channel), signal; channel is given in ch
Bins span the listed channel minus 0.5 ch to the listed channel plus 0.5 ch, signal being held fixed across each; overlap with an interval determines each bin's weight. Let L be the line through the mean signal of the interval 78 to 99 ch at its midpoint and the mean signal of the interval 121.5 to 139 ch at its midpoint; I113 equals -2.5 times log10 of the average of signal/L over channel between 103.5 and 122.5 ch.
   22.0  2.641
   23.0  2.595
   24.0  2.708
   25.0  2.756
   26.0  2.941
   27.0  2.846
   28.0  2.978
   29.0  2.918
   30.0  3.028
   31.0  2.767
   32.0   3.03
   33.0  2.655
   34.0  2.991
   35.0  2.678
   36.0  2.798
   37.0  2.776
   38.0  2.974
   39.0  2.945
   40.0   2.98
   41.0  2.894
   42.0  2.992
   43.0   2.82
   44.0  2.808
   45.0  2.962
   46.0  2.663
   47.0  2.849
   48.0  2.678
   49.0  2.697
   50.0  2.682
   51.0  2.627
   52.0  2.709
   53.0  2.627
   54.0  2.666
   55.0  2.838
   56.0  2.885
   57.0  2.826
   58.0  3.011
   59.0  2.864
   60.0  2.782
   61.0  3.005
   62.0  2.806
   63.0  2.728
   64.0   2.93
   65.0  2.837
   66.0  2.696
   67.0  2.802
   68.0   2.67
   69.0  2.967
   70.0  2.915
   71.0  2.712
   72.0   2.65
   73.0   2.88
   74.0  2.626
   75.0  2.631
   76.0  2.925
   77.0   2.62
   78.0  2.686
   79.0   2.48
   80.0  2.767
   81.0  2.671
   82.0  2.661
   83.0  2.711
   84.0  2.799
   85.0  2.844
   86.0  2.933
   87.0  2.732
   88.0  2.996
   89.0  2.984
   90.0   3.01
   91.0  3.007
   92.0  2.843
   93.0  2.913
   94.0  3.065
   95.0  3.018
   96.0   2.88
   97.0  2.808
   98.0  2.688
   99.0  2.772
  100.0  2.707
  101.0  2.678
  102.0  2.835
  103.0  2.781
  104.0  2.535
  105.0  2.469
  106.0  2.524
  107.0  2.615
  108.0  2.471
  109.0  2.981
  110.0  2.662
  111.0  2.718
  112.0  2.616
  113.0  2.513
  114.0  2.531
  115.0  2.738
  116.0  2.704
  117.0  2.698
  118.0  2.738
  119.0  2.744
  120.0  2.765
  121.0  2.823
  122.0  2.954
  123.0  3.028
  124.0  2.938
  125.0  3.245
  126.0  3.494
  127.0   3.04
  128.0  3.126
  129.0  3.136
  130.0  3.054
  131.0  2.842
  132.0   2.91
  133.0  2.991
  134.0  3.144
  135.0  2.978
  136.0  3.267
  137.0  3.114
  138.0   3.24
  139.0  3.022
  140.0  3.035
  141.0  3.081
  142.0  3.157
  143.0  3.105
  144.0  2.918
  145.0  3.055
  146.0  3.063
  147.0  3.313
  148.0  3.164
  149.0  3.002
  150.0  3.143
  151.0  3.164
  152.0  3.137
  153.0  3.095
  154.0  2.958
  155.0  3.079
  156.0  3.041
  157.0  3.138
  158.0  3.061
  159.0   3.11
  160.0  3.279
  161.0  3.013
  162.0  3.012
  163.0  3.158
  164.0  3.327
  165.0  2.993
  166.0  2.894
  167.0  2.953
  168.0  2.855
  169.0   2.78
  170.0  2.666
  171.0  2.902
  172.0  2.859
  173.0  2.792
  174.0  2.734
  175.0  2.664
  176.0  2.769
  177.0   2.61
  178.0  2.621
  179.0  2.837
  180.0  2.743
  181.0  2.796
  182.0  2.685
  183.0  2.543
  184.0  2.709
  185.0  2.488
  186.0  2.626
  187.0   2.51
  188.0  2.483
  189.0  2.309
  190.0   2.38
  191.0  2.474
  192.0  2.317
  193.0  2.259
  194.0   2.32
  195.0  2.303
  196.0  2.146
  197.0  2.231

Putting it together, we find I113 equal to 0.12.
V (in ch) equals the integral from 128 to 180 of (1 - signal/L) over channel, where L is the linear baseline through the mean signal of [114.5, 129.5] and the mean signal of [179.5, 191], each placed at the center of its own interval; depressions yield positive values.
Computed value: -4.7 ch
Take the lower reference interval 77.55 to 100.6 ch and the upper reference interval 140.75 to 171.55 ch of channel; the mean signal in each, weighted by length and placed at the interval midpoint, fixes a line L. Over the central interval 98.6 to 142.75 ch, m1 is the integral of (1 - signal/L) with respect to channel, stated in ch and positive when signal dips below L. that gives 0.9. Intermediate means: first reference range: 2.82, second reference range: 3.05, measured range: 2.87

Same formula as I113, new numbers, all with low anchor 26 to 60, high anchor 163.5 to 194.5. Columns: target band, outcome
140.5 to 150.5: -0.14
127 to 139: -0.13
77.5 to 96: -0.02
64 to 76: 0.01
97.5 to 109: 0.04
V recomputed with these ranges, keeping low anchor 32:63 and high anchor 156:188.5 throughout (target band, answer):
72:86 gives 0.5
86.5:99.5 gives -0.4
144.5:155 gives -1.0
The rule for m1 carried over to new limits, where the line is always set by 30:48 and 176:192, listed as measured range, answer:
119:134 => -1.82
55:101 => -0.52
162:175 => -1.44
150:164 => -2.50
